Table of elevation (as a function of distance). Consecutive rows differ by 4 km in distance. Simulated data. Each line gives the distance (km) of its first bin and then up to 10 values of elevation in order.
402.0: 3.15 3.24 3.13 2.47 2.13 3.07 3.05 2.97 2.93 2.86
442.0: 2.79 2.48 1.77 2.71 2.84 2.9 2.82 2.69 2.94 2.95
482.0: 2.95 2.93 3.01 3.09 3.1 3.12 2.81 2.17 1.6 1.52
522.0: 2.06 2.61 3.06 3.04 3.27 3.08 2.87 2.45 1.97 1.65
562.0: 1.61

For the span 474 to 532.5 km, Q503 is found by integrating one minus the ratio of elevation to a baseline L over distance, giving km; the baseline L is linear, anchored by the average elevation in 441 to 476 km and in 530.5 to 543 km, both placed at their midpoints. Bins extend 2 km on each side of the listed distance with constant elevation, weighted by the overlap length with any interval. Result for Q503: 5.1 km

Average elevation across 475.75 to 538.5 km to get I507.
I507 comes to 2.69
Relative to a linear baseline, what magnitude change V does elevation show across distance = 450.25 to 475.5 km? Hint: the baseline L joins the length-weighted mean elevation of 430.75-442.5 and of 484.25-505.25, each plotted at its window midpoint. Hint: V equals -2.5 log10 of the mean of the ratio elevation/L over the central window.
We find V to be 0.08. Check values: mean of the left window 2.88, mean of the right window 3.04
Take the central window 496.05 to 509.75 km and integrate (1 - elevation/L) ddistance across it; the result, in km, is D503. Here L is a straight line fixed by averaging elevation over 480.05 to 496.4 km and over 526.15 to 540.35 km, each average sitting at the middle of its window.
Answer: 0.52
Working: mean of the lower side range 3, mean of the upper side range 3.06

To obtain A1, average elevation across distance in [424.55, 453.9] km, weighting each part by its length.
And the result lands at 2.69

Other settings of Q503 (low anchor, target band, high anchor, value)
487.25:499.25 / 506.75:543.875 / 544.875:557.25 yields 1.6 km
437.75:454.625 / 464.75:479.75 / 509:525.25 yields -4.0 km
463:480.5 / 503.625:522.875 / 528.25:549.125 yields 5.9 km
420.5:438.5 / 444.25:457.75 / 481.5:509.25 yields 2.7 km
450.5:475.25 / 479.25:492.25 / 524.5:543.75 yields -0.6 km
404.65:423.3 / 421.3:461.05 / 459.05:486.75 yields 1.2 km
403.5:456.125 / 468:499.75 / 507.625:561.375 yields -4.9 km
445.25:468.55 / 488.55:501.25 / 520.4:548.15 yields -1.6 km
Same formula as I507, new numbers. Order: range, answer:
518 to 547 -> 2.76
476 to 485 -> 2.95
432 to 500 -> 2.81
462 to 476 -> 2.83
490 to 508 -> 3.03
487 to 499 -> 3.05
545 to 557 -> 2.33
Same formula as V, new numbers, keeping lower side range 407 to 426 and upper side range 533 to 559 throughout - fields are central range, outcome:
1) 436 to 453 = 0.10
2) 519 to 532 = 0.07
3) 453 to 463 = -0.04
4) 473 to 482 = -0.09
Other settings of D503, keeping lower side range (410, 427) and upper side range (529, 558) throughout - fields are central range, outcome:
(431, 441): -0.7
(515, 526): 3.2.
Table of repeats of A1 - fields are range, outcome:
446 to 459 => 2.42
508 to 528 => 1.99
